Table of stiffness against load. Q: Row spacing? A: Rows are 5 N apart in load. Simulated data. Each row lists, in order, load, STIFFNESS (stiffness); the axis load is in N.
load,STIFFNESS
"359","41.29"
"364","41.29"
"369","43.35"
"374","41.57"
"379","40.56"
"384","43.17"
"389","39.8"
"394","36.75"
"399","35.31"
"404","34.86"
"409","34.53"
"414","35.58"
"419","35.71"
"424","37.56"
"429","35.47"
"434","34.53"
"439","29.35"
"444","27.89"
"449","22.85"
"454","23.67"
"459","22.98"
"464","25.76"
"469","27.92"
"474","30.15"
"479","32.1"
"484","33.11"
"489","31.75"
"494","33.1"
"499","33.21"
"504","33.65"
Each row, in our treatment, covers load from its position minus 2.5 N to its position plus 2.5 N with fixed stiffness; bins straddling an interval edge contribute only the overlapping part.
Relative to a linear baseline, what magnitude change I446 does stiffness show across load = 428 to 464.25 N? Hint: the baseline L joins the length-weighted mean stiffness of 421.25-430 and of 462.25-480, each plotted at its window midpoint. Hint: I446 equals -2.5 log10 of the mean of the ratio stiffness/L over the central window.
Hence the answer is 0.203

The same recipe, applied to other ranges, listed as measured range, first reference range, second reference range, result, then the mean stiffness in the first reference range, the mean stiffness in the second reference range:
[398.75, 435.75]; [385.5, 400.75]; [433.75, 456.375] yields -0.09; 37.8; 27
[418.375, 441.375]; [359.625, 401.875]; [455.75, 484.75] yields -0.02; 40.2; 28.3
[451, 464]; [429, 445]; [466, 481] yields 0.27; 31.6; 29.8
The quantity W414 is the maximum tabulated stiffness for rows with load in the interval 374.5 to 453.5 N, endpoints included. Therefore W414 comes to 43.17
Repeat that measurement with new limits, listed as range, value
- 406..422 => 35.71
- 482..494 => 33.11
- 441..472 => 27.92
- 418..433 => 37.56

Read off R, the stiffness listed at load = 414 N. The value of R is 35.58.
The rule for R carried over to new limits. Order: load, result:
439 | 29.35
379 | 40.56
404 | 34.86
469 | 27.92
